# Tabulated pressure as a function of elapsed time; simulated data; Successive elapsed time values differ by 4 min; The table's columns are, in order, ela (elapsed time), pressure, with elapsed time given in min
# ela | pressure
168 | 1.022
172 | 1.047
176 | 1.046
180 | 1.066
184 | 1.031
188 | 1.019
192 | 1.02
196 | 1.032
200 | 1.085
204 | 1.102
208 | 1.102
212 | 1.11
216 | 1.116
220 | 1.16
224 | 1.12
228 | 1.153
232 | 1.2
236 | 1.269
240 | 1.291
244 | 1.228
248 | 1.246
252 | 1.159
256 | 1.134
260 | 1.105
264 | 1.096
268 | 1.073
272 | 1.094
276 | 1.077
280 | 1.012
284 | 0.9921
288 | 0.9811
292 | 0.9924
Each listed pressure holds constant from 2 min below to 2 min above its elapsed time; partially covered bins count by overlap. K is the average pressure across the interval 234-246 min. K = 1.26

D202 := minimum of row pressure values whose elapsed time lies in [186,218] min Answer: 1.019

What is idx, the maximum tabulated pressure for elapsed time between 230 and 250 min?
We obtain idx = 1.291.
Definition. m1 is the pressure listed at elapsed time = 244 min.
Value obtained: 1.228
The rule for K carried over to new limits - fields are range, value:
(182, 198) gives 1.03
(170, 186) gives 1.05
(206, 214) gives 1.11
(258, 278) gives 1.09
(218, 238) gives 1.18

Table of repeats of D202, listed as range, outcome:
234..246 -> 1.228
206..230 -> 1.102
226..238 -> 1.153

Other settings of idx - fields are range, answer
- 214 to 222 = 1.16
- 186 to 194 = 1.02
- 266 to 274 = 1.094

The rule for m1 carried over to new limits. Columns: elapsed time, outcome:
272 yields 1.094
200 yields 1.085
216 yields 1.116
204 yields 1.102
